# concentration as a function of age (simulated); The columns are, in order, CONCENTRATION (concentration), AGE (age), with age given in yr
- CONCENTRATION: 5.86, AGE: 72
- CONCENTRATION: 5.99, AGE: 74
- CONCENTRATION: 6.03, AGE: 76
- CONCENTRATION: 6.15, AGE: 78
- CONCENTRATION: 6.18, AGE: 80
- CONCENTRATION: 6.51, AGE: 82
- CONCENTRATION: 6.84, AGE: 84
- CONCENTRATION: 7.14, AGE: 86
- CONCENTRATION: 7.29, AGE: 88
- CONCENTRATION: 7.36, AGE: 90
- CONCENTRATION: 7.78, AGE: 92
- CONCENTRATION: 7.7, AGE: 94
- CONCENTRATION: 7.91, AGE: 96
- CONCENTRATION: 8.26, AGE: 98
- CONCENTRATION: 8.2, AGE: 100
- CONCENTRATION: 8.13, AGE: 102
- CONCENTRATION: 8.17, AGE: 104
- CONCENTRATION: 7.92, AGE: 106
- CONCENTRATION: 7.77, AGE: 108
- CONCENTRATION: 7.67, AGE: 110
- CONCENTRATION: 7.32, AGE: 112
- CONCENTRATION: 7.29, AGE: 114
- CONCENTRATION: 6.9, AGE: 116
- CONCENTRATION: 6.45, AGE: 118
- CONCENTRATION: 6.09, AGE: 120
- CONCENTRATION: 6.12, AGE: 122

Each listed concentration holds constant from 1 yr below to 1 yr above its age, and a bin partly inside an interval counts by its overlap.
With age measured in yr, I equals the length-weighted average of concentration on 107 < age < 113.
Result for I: 7.59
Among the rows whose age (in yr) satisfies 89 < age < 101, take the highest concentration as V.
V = 8.26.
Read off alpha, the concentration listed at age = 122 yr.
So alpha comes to 6.12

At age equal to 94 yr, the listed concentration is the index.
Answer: 7.7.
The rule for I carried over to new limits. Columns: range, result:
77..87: 6.56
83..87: 6.99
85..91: 7.26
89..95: 7.61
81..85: 6.67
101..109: 8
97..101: 8.23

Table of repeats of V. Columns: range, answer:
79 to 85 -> 6.84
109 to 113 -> 7.67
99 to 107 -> 8.2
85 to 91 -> 7.36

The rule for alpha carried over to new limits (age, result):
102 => 8.13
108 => 7.77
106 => 7.92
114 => 7.29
